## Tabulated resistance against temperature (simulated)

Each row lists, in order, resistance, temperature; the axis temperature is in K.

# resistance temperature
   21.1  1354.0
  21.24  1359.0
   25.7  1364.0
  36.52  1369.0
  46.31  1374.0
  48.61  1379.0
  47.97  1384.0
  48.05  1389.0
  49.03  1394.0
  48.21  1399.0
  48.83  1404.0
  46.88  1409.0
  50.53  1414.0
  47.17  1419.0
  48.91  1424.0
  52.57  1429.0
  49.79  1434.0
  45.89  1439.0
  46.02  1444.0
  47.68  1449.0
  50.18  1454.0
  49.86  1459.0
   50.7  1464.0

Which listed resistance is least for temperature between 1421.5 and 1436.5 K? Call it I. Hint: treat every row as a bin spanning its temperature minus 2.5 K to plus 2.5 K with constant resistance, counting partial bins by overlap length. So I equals 48.91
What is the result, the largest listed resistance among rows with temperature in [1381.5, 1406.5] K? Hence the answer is 49.03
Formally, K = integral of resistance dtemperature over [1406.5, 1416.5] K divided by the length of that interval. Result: 48.7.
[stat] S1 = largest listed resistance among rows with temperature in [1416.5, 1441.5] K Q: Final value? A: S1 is 52.57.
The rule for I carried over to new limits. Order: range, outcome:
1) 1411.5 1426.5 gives 47.17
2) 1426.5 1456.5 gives 45.89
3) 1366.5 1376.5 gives 36.52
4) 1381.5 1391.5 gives 47.97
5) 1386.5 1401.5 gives 48.05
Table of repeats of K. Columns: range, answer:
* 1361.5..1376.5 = 36.2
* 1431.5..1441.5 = 47.8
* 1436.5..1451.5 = 46.5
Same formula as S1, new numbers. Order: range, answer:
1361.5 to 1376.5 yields 46.31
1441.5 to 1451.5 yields 47.68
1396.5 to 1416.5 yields 50.53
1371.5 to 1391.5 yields 48.61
